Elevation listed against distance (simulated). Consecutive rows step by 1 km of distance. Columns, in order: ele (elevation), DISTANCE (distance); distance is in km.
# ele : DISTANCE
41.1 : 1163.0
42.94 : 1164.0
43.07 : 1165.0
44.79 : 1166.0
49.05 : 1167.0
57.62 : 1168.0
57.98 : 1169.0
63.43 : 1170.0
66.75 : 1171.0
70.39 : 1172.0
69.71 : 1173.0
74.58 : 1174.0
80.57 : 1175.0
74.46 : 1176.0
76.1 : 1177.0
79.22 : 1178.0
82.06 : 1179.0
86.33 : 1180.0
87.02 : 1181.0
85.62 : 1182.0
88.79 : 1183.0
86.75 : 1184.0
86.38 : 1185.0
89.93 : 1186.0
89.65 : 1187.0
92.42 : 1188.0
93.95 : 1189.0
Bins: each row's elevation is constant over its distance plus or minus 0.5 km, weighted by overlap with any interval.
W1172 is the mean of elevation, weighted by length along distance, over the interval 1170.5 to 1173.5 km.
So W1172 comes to 68.9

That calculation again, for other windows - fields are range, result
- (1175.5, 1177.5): 75.3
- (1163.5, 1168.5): 47.5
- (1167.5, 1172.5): 63.2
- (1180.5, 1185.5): 86.9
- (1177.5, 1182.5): 84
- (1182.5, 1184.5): 87.8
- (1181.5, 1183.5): 87.2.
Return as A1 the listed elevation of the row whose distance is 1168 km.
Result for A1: 57.62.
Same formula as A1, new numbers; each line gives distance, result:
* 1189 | 93.95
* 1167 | 49.05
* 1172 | 70.39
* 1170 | 63.43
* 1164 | 42.94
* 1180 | 86.33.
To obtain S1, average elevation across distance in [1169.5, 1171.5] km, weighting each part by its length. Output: 65.1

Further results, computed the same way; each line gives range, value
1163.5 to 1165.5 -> 43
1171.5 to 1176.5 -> 73.9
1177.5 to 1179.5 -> 80.6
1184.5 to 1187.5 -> 88.7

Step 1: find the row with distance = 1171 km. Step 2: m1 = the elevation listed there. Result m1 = 66.75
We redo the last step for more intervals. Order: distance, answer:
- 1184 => 86.75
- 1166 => 44.79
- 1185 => 86.38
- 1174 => 74.58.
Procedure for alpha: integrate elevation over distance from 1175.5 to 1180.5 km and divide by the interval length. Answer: 79.6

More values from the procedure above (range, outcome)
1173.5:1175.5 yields 77.6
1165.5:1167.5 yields 46.9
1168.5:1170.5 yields 60.7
